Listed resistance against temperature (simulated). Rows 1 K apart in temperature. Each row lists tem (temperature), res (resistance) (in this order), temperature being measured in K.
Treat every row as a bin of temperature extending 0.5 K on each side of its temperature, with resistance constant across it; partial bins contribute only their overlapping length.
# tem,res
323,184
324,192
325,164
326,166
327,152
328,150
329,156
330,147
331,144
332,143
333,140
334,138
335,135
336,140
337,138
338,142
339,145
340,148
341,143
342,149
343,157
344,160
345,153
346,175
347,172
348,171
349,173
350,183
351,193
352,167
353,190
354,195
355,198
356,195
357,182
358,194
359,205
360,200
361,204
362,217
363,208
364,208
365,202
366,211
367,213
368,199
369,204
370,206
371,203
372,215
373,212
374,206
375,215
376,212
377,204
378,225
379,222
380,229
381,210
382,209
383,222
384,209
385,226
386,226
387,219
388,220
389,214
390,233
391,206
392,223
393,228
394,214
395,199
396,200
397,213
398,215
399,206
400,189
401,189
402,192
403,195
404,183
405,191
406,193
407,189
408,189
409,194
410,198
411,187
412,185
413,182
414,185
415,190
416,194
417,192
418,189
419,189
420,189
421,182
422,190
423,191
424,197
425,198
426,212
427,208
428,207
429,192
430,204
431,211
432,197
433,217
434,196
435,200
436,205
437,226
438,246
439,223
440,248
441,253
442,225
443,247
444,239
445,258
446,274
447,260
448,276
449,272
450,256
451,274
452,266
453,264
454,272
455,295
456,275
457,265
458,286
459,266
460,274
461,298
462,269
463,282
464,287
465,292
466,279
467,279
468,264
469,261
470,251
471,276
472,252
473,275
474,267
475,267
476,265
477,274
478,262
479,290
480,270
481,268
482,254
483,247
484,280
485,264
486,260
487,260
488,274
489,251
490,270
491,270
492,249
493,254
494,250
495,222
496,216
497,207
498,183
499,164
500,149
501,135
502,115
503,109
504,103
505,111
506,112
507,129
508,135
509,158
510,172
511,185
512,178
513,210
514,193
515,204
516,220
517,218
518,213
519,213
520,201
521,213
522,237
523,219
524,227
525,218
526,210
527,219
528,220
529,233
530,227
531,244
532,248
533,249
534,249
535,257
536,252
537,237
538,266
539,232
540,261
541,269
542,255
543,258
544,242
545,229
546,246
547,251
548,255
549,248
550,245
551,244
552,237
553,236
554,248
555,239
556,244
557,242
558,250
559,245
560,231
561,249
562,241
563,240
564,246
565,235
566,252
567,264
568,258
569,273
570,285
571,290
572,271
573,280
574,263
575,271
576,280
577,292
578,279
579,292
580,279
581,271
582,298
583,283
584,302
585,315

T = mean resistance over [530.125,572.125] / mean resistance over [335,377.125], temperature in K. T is 1.35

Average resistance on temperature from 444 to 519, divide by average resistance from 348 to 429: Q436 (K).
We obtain 1.17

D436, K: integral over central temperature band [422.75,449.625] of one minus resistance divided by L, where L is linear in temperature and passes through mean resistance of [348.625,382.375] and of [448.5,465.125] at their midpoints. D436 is 3.5 K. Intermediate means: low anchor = 203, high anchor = 276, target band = 226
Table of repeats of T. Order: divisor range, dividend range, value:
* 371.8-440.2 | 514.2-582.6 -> 1.20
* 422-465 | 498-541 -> 0.82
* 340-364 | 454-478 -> 1.51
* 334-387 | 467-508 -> 1.19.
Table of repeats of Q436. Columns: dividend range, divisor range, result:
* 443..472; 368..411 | 1.30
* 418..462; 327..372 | 1.34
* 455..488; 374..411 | 1.30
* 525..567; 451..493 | 0.90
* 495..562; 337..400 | 1.08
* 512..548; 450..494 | 0.86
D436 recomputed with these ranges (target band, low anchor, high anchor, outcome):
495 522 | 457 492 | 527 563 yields 8.8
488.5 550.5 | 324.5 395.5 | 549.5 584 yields 8.0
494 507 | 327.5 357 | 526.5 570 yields 4.1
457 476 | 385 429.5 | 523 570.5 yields -4.7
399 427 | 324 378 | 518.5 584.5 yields 1.3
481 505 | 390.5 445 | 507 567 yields 0.5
